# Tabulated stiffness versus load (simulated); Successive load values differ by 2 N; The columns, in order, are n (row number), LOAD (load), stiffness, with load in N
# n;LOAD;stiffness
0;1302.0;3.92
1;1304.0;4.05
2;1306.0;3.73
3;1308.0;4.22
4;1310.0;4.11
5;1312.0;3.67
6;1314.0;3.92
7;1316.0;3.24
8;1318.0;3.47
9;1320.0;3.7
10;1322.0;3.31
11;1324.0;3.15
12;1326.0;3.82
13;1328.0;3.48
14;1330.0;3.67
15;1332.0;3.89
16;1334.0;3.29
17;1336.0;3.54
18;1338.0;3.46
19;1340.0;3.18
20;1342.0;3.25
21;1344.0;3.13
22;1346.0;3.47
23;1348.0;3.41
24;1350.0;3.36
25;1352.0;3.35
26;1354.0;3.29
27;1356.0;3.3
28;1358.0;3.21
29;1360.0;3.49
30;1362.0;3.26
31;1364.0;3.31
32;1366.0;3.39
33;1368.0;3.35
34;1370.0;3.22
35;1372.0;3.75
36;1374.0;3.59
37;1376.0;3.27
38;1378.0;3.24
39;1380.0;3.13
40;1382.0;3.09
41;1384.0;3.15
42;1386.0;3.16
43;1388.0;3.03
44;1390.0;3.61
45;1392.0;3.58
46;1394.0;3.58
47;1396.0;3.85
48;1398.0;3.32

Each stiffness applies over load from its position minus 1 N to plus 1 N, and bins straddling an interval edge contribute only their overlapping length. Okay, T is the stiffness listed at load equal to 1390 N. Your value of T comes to 3.61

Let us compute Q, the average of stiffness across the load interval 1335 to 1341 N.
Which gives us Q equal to 3.39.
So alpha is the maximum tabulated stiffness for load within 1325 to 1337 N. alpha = 3.89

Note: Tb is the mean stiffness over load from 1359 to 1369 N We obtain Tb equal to 3.36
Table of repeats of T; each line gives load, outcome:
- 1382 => 3.09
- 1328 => 3.48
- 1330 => 3.67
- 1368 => 3.35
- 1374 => 3.59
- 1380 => 3.13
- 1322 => 3.31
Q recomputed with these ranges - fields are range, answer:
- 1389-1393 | 3.59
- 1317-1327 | 3.49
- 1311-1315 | 3.79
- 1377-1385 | 3.15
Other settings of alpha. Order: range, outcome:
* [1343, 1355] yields 3.47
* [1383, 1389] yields 3.16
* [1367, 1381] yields 3.75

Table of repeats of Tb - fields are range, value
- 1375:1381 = 3.21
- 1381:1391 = 3.21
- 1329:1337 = 3.6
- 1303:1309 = 4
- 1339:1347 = 3.26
